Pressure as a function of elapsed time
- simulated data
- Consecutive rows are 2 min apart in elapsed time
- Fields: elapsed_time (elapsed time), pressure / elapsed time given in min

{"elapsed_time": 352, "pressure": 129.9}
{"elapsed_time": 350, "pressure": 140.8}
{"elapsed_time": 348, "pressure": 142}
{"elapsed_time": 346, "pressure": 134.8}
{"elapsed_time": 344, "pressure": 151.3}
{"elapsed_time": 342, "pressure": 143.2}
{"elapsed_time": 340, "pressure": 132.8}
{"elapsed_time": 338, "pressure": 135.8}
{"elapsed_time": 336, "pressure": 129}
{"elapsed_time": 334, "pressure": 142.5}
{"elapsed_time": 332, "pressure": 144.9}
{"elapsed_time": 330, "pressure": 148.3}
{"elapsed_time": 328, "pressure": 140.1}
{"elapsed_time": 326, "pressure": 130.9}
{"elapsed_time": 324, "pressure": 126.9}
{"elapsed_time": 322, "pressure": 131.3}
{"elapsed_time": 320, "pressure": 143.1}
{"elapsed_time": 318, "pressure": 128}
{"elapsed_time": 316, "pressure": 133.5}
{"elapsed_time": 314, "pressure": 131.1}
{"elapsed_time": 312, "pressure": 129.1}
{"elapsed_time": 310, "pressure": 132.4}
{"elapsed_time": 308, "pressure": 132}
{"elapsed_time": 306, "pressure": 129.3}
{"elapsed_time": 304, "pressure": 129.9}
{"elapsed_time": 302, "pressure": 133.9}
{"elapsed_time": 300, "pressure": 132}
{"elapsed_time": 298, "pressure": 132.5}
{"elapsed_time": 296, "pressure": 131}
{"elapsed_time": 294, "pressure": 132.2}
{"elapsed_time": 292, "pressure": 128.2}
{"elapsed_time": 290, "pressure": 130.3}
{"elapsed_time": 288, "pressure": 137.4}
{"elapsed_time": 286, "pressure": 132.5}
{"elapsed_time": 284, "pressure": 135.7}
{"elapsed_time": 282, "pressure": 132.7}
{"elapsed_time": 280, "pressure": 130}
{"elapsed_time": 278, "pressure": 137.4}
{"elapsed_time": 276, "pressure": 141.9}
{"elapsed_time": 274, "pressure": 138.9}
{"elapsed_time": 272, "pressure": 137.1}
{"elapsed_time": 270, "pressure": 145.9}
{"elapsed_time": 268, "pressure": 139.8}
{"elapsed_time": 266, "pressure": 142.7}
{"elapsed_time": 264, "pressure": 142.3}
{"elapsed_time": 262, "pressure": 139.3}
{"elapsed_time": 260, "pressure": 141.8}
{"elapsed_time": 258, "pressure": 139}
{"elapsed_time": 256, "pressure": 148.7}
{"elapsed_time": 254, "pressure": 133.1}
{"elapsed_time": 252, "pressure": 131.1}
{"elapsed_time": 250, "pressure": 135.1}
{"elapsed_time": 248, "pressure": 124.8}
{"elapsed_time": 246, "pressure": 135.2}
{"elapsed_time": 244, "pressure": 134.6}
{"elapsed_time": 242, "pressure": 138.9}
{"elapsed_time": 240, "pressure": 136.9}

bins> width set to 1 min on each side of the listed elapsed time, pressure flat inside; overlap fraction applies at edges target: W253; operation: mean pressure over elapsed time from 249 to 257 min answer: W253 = 137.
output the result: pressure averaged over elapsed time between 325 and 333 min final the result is 141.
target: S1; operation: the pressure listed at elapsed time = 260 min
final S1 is 141.8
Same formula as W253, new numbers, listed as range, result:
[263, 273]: 142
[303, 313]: 131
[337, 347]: 140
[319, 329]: 134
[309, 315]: 131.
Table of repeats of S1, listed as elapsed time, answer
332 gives 144.9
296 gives 131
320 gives 143.1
